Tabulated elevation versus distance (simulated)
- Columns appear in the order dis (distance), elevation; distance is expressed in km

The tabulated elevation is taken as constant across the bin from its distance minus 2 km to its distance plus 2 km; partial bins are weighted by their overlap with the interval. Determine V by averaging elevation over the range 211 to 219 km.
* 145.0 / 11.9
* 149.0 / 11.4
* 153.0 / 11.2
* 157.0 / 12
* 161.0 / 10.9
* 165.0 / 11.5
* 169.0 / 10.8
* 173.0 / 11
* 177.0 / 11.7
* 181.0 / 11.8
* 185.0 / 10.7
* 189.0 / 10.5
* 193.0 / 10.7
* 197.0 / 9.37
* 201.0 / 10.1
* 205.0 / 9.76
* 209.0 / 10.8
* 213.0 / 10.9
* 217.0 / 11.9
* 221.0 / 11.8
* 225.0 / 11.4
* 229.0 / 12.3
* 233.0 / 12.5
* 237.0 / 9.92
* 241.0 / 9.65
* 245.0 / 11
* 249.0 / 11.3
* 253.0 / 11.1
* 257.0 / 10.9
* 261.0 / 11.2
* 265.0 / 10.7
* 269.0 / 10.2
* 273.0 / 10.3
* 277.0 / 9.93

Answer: 11.4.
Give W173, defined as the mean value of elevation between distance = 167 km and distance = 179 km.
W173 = 11.2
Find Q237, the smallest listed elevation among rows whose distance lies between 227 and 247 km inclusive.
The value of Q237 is 9.65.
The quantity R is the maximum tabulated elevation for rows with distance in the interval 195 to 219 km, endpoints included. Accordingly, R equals 11.9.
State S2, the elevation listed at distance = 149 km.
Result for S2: 11.4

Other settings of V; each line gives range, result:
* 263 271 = 10.4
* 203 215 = 10.5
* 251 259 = 11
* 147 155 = 11.3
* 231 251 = 10.9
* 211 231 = 11.7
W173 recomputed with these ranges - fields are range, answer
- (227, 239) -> 11.6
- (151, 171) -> 11.3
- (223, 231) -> 11.9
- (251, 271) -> 10.8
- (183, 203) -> 10.3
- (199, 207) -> 9.93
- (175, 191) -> 11.2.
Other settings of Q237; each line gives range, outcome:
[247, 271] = 10.2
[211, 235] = 10.9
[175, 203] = 9.37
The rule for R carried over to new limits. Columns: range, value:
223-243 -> 12.5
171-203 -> 11.8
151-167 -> 12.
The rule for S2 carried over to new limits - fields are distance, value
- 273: 10.3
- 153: 11.2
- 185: 10.7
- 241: 9.65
